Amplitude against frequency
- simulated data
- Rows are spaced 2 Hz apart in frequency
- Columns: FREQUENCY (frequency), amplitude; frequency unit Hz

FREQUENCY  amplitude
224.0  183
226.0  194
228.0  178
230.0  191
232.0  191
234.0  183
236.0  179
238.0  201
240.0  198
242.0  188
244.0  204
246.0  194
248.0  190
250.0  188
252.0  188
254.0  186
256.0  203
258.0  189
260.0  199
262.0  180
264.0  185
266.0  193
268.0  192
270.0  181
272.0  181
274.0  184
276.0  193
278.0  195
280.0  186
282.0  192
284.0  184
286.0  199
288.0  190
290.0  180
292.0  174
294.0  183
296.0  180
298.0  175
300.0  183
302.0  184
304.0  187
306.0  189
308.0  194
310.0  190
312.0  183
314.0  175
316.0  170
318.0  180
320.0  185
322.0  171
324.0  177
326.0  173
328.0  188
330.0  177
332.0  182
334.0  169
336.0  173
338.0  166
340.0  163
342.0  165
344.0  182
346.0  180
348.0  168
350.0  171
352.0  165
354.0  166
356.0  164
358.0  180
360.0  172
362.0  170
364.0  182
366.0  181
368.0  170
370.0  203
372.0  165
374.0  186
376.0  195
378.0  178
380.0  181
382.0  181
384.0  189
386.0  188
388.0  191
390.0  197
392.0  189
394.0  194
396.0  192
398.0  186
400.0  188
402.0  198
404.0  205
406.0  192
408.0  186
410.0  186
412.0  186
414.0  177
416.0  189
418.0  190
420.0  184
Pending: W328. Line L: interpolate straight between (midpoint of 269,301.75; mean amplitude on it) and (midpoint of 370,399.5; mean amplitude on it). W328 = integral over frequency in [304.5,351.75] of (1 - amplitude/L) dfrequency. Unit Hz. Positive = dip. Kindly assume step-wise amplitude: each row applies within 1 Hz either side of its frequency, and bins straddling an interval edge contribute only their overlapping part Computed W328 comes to 2.3 Hz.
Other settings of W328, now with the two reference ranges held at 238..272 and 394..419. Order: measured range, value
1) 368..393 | 0.5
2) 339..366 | 2.6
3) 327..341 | 1.2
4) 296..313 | 0.5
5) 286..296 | 0.4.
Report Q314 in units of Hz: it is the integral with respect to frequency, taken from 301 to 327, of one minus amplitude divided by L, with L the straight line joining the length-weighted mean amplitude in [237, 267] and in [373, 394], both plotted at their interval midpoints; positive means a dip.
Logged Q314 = 1.2 Hz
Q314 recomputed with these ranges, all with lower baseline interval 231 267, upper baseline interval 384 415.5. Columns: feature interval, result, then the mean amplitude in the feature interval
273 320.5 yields 1.5 Hz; 185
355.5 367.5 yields 1.0 Hz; 175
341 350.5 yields 0.9 Hz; 173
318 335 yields 1.1 Hz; 178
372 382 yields 0.4 Hz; 183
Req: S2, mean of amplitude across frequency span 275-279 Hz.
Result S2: 194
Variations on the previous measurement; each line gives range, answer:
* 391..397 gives 192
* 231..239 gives 188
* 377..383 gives 180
